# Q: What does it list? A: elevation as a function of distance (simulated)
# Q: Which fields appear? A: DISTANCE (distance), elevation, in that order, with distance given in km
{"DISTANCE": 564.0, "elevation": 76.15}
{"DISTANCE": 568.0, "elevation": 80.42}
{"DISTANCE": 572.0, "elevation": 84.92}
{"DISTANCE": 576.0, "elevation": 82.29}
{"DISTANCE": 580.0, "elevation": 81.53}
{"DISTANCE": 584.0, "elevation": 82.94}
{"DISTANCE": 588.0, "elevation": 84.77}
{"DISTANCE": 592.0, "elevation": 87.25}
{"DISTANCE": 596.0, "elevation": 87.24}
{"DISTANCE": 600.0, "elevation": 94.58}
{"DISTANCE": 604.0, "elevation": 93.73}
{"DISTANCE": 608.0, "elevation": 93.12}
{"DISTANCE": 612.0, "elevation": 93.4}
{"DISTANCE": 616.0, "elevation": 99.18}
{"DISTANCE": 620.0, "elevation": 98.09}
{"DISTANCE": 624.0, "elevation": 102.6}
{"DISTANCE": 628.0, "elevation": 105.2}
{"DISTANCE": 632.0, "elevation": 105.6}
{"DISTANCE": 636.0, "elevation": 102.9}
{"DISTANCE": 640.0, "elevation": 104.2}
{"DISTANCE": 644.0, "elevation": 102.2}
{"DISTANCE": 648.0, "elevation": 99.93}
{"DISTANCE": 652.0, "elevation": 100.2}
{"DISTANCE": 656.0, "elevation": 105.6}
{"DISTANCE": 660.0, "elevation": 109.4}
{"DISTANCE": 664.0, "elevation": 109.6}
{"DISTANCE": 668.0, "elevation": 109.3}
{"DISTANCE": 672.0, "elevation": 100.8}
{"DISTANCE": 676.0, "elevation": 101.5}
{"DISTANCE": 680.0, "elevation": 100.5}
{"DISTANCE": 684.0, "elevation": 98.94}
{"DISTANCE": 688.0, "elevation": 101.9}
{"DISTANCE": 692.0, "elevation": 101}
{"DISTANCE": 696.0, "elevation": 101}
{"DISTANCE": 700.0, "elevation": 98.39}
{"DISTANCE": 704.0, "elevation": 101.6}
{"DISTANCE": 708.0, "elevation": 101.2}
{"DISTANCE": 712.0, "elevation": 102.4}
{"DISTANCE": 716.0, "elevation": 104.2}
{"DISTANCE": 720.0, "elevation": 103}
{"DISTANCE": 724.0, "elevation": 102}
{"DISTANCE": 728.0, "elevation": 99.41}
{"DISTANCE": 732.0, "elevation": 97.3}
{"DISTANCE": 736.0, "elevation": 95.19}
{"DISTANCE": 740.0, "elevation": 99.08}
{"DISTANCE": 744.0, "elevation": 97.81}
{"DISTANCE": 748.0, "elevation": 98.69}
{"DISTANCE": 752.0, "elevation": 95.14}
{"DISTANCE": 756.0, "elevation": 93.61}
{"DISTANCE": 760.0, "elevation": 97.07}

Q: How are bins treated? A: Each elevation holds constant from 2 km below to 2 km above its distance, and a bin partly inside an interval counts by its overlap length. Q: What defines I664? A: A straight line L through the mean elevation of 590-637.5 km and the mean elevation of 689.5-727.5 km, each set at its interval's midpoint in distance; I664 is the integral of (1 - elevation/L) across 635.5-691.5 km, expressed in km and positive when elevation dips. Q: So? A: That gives -2.3 km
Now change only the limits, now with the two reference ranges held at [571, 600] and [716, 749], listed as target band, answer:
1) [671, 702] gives -1.8 km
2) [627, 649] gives -3.2 km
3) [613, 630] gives -2.3 km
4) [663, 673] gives -1.5 km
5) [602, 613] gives -0.8 km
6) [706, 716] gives -0.5 km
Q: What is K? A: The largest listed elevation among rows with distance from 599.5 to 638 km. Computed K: 105.6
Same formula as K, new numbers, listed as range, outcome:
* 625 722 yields 109.6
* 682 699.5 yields 101.9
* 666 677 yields 109.3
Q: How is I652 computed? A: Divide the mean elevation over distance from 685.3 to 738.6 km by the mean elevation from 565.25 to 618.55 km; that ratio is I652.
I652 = 1.1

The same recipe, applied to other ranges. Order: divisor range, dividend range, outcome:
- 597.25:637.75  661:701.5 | 1.04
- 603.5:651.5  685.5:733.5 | 1.01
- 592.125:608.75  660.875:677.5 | 1.15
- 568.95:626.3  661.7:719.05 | 1.13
